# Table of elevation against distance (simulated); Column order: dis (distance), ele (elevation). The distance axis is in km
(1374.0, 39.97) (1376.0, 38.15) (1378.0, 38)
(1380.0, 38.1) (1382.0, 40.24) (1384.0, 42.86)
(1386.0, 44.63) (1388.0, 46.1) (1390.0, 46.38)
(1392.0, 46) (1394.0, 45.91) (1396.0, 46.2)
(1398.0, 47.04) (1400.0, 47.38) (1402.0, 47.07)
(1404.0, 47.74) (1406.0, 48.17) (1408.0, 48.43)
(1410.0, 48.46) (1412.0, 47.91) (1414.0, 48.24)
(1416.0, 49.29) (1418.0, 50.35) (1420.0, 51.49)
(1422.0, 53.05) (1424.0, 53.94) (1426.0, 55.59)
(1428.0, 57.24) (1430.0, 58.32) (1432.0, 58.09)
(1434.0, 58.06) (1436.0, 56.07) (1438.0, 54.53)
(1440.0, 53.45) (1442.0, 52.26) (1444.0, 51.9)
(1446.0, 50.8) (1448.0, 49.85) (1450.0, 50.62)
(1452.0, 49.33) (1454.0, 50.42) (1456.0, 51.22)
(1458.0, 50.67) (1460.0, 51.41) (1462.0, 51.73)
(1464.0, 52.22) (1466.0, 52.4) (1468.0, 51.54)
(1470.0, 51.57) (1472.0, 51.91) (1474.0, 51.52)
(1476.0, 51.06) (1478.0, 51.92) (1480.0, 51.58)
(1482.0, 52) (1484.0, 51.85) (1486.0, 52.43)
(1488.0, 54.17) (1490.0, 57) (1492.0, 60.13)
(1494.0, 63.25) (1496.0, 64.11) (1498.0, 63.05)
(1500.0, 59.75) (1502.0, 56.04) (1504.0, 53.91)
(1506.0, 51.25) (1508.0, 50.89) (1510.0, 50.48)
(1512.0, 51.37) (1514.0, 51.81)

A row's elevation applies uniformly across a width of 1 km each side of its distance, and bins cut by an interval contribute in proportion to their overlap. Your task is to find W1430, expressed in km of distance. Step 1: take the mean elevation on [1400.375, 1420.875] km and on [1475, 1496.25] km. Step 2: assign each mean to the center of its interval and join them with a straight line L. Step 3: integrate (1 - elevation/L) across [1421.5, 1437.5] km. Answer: -1.9 km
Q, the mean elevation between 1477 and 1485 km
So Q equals 51.8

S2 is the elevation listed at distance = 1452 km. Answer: 49.33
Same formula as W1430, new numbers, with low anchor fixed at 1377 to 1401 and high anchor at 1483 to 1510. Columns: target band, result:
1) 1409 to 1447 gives -3.53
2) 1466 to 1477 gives 0.41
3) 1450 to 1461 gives 0.25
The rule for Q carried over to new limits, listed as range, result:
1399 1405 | 47.4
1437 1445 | 53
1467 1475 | 51.6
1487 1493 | 57.1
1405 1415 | 48.2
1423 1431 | 56.3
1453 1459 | 50.8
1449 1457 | 50.4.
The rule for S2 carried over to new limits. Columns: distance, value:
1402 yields 47.07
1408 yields 48.43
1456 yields 51.22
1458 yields 50.67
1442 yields 52.26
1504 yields 53.91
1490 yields 57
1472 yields 51.91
